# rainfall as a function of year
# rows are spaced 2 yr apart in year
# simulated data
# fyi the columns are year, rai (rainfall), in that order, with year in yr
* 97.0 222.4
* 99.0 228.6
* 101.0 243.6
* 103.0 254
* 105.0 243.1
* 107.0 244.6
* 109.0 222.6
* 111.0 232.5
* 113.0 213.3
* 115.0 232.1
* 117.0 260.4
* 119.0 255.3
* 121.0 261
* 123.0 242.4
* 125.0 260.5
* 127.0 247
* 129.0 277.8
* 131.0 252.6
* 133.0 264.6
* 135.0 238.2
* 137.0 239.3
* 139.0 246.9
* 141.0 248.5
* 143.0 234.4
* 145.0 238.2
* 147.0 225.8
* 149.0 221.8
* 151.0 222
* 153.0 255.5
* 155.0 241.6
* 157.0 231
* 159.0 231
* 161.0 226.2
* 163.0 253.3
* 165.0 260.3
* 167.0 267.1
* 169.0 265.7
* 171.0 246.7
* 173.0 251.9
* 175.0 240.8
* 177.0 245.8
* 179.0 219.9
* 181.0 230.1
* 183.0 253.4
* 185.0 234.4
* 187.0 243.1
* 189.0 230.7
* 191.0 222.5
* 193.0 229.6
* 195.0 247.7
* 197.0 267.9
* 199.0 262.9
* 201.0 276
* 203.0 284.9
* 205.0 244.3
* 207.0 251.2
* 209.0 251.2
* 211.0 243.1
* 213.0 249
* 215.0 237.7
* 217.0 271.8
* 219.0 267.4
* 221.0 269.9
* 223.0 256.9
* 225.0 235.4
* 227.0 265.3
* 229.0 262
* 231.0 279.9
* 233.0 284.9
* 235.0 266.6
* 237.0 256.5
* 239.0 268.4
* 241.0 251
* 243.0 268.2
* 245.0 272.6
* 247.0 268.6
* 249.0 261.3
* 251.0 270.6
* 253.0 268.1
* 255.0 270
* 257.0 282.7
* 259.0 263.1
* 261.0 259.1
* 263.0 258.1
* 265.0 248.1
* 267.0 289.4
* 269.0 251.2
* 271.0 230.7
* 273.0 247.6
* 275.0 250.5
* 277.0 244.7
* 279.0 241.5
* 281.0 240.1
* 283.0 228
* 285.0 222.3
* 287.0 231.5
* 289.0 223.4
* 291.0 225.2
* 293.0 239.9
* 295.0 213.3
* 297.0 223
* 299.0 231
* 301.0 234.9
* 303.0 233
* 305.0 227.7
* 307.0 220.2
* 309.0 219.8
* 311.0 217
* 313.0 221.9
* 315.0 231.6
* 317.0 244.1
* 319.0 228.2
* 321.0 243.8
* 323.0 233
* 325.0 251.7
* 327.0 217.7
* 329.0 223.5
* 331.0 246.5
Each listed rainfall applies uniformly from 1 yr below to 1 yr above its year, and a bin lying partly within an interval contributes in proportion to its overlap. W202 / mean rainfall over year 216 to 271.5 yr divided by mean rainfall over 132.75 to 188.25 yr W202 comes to 1.09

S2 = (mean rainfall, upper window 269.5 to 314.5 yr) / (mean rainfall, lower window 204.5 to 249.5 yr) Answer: 0.89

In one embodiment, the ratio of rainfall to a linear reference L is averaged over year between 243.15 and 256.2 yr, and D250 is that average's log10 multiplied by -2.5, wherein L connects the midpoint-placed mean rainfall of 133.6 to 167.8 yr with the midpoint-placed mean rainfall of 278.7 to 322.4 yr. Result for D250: -0.16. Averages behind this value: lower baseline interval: 240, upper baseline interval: 229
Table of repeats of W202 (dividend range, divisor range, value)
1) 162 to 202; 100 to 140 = 1.00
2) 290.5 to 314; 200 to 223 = 0.87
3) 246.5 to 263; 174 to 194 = 1.14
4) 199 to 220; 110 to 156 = 1.06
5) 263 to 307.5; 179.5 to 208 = 0.96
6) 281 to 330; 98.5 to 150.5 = 0.94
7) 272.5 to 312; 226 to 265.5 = 0.87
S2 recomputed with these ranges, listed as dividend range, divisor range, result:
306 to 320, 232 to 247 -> 0.85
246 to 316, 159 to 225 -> 0.97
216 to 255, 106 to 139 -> 1.08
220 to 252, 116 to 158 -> 1.08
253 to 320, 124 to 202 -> 0.98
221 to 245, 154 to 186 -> 1.08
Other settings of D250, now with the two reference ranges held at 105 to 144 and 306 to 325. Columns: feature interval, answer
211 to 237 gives -0.103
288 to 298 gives 0.033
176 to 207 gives -0.027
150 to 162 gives 0.040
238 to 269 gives -0.134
